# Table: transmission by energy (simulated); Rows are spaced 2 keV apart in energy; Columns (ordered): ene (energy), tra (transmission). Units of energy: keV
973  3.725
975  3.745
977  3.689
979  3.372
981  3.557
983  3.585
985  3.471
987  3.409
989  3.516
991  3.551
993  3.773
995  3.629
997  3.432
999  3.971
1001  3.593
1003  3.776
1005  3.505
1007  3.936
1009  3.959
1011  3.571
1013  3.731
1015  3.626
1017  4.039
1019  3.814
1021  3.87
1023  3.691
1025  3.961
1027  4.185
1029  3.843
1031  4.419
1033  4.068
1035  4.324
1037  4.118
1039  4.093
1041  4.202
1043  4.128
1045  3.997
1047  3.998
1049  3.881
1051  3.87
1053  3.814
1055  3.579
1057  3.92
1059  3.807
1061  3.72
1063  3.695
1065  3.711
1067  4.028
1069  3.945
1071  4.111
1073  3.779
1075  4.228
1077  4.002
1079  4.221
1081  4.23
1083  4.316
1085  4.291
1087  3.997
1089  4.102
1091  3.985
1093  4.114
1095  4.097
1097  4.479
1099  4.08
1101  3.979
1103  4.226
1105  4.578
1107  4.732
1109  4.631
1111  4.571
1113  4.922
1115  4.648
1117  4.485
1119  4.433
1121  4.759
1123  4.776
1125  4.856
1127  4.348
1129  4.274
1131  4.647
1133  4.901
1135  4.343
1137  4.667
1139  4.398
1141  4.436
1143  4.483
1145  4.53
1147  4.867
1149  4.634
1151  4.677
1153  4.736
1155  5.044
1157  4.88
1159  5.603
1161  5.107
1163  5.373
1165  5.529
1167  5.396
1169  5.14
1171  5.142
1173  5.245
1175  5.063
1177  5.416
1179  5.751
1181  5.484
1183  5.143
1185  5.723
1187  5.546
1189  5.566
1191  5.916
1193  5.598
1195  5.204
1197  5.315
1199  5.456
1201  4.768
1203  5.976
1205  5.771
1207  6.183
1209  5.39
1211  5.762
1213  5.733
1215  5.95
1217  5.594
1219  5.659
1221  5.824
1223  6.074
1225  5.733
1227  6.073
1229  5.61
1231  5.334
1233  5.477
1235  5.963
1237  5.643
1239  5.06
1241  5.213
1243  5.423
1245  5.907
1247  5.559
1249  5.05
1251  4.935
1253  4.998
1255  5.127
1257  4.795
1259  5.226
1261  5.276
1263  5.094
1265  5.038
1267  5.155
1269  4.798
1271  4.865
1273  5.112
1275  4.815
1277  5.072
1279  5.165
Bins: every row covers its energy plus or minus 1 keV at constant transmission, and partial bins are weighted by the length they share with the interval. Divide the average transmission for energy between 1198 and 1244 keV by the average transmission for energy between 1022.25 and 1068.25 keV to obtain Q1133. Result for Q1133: 1.42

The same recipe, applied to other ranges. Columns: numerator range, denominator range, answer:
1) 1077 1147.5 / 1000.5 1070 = 1.14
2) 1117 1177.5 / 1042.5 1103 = 1.21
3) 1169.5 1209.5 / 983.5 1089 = 1.41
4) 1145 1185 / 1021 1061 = 1.30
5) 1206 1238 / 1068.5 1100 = 1.39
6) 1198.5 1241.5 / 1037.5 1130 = 1.35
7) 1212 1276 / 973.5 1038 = 1.43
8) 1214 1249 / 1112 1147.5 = 1.23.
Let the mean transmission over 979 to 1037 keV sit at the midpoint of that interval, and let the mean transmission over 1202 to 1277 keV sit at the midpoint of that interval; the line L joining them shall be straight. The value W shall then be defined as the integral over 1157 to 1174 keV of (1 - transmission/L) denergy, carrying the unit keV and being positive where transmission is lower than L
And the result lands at -1.35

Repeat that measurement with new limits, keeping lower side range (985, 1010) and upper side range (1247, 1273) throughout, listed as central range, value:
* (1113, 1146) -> -1.60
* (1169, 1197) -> -4.73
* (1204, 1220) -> -3.19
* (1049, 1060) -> 0.44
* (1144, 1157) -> -0.83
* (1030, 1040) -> -0.89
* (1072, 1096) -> 0.04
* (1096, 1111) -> -0.62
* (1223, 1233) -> -1.68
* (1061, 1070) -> 0.43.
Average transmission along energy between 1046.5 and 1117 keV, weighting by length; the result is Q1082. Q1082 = 4.13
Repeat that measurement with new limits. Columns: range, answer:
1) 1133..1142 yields 4.51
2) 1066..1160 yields 4.45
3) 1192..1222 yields 5.61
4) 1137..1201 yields 5.16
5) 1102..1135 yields 4.6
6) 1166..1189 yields 5.38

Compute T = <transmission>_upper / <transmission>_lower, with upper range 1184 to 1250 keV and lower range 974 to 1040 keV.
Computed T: 1.48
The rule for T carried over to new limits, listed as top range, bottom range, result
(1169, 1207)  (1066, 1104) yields 1.33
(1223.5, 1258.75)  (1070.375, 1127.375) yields 1.25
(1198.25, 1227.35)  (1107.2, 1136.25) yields 1.24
